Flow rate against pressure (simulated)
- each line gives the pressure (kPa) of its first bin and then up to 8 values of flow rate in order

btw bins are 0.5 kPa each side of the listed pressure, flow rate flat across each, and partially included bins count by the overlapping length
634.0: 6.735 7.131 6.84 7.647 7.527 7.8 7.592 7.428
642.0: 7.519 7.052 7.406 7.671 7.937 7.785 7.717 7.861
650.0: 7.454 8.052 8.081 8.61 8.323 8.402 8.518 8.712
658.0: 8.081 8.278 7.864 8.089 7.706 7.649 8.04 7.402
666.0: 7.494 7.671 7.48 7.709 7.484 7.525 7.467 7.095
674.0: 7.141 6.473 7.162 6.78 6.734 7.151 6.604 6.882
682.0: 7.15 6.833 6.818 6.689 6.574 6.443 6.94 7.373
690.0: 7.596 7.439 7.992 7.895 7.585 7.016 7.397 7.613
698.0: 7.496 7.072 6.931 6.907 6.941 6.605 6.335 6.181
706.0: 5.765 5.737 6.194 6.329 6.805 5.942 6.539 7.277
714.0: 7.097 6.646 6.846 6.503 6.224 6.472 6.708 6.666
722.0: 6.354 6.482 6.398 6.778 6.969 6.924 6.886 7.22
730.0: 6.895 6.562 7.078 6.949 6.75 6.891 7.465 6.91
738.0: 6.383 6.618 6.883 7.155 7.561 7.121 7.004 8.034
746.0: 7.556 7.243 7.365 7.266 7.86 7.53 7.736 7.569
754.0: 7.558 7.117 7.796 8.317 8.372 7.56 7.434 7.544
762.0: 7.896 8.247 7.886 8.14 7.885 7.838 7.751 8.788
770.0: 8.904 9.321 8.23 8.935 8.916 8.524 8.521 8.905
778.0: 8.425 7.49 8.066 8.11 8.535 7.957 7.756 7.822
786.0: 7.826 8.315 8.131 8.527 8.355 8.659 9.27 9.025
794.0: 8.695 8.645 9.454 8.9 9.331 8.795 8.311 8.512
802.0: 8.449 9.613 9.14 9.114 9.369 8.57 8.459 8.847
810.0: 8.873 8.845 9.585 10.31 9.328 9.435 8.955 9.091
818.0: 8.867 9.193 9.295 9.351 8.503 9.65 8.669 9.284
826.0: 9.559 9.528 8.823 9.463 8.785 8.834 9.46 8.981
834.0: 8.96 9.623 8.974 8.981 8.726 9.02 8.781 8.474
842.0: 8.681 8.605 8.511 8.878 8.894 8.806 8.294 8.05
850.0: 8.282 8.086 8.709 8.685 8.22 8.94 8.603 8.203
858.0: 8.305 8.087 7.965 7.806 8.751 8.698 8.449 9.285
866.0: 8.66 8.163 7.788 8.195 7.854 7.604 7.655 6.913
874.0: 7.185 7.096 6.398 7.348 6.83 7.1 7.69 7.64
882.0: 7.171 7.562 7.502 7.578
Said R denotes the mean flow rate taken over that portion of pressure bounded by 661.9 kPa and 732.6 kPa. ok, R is 6.95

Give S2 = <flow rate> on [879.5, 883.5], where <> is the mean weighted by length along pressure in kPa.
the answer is 7.52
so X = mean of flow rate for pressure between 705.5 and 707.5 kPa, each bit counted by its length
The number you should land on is 5.75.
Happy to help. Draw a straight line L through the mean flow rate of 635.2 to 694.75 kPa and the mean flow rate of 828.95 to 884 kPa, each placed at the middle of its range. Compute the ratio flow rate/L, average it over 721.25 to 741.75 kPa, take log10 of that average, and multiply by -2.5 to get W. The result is 0.14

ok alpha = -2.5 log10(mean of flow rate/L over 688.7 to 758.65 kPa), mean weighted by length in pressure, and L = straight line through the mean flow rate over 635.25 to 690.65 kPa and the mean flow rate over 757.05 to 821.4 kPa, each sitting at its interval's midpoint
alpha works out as 0.15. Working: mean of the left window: 7.49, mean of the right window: 8.61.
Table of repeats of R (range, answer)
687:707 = 7.06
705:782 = 7.35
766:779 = 8.52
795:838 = 9.09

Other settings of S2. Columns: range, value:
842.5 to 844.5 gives 8.56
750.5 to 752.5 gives 7.63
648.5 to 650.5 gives 7.66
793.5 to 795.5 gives 8.67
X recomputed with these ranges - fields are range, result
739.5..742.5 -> 7.2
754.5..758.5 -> 7.9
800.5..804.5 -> 8.93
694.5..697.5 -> 7.34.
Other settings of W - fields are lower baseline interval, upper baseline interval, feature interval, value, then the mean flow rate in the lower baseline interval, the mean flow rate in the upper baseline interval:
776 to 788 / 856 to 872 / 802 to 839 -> -0.12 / 8.13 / 8.25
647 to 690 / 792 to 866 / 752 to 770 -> 0.05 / 7.49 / 8.87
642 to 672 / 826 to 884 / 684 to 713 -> 0.16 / 7.85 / 8.32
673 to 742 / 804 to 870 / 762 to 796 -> -0.06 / 6.85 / 8.81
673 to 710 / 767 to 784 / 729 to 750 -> 0.10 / 6.91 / 8.42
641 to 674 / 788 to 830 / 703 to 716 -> 0.27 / 7.8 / 9.03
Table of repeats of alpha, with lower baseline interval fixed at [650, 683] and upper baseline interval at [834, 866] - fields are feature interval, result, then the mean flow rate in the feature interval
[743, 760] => 0.06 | 7.6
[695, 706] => 0.13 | 6.9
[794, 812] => -0.07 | 8.91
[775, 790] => 0.01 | 8.19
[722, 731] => 0.17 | 6.78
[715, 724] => 0.21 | 6.53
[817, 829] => -0.09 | 9.17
